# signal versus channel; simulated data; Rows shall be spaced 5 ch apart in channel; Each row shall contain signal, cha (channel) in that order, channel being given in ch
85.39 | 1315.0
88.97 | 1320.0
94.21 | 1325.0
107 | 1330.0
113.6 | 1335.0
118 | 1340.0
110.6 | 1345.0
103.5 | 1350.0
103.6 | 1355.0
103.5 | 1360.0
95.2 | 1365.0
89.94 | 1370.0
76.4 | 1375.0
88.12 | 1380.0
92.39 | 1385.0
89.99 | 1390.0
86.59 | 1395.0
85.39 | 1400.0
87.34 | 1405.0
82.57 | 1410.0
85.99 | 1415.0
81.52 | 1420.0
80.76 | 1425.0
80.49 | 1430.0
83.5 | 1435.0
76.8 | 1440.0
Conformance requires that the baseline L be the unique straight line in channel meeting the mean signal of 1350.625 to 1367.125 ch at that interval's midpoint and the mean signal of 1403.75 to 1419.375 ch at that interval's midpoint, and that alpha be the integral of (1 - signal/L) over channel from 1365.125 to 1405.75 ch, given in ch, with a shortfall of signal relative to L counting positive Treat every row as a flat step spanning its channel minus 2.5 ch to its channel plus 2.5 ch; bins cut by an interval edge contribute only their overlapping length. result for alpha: 2.3 ch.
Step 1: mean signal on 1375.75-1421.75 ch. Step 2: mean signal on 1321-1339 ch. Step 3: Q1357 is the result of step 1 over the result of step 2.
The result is 0.82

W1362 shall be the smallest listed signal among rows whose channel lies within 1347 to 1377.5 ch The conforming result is 76.4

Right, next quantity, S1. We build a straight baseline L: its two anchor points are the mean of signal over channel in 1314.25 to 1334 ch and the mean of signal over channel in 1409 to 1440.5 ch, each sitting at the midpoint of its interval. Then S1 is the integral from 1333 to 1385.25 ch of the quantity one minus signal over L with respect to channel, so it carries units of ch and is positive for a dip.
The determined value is -4.8 ch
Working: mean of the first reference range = 96.1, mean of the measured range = 99.7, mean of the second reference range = 81.9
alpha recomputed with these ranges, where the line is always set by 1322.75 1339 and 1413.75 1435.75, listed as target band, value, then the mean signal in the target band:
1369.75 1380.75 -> 1.4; 83.2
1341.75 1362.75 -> -1.0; 106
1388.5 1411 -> 0.5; 86.5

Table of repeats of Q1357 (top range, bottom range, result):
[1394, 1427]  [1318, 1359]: 0.80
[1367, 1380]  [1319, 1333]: 0.86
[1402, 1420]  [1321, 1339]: 0.81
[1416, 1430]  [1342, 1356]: 0.77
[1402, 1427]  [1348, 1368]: 0.83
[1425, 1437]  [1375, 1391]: 0.93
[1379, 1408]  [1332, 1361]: 0.81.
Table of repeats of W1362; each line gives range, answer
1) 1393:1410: 82.57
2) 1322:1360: 94.21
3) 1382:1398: 86.59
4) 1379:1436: 80.49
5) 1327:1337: 107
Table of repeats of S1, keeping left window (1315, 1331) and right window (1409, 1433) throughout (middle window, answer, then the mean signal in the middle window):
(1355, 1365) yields -1.3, 101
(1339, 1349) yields -2.3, 112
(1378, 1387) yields -0.4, 90.3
